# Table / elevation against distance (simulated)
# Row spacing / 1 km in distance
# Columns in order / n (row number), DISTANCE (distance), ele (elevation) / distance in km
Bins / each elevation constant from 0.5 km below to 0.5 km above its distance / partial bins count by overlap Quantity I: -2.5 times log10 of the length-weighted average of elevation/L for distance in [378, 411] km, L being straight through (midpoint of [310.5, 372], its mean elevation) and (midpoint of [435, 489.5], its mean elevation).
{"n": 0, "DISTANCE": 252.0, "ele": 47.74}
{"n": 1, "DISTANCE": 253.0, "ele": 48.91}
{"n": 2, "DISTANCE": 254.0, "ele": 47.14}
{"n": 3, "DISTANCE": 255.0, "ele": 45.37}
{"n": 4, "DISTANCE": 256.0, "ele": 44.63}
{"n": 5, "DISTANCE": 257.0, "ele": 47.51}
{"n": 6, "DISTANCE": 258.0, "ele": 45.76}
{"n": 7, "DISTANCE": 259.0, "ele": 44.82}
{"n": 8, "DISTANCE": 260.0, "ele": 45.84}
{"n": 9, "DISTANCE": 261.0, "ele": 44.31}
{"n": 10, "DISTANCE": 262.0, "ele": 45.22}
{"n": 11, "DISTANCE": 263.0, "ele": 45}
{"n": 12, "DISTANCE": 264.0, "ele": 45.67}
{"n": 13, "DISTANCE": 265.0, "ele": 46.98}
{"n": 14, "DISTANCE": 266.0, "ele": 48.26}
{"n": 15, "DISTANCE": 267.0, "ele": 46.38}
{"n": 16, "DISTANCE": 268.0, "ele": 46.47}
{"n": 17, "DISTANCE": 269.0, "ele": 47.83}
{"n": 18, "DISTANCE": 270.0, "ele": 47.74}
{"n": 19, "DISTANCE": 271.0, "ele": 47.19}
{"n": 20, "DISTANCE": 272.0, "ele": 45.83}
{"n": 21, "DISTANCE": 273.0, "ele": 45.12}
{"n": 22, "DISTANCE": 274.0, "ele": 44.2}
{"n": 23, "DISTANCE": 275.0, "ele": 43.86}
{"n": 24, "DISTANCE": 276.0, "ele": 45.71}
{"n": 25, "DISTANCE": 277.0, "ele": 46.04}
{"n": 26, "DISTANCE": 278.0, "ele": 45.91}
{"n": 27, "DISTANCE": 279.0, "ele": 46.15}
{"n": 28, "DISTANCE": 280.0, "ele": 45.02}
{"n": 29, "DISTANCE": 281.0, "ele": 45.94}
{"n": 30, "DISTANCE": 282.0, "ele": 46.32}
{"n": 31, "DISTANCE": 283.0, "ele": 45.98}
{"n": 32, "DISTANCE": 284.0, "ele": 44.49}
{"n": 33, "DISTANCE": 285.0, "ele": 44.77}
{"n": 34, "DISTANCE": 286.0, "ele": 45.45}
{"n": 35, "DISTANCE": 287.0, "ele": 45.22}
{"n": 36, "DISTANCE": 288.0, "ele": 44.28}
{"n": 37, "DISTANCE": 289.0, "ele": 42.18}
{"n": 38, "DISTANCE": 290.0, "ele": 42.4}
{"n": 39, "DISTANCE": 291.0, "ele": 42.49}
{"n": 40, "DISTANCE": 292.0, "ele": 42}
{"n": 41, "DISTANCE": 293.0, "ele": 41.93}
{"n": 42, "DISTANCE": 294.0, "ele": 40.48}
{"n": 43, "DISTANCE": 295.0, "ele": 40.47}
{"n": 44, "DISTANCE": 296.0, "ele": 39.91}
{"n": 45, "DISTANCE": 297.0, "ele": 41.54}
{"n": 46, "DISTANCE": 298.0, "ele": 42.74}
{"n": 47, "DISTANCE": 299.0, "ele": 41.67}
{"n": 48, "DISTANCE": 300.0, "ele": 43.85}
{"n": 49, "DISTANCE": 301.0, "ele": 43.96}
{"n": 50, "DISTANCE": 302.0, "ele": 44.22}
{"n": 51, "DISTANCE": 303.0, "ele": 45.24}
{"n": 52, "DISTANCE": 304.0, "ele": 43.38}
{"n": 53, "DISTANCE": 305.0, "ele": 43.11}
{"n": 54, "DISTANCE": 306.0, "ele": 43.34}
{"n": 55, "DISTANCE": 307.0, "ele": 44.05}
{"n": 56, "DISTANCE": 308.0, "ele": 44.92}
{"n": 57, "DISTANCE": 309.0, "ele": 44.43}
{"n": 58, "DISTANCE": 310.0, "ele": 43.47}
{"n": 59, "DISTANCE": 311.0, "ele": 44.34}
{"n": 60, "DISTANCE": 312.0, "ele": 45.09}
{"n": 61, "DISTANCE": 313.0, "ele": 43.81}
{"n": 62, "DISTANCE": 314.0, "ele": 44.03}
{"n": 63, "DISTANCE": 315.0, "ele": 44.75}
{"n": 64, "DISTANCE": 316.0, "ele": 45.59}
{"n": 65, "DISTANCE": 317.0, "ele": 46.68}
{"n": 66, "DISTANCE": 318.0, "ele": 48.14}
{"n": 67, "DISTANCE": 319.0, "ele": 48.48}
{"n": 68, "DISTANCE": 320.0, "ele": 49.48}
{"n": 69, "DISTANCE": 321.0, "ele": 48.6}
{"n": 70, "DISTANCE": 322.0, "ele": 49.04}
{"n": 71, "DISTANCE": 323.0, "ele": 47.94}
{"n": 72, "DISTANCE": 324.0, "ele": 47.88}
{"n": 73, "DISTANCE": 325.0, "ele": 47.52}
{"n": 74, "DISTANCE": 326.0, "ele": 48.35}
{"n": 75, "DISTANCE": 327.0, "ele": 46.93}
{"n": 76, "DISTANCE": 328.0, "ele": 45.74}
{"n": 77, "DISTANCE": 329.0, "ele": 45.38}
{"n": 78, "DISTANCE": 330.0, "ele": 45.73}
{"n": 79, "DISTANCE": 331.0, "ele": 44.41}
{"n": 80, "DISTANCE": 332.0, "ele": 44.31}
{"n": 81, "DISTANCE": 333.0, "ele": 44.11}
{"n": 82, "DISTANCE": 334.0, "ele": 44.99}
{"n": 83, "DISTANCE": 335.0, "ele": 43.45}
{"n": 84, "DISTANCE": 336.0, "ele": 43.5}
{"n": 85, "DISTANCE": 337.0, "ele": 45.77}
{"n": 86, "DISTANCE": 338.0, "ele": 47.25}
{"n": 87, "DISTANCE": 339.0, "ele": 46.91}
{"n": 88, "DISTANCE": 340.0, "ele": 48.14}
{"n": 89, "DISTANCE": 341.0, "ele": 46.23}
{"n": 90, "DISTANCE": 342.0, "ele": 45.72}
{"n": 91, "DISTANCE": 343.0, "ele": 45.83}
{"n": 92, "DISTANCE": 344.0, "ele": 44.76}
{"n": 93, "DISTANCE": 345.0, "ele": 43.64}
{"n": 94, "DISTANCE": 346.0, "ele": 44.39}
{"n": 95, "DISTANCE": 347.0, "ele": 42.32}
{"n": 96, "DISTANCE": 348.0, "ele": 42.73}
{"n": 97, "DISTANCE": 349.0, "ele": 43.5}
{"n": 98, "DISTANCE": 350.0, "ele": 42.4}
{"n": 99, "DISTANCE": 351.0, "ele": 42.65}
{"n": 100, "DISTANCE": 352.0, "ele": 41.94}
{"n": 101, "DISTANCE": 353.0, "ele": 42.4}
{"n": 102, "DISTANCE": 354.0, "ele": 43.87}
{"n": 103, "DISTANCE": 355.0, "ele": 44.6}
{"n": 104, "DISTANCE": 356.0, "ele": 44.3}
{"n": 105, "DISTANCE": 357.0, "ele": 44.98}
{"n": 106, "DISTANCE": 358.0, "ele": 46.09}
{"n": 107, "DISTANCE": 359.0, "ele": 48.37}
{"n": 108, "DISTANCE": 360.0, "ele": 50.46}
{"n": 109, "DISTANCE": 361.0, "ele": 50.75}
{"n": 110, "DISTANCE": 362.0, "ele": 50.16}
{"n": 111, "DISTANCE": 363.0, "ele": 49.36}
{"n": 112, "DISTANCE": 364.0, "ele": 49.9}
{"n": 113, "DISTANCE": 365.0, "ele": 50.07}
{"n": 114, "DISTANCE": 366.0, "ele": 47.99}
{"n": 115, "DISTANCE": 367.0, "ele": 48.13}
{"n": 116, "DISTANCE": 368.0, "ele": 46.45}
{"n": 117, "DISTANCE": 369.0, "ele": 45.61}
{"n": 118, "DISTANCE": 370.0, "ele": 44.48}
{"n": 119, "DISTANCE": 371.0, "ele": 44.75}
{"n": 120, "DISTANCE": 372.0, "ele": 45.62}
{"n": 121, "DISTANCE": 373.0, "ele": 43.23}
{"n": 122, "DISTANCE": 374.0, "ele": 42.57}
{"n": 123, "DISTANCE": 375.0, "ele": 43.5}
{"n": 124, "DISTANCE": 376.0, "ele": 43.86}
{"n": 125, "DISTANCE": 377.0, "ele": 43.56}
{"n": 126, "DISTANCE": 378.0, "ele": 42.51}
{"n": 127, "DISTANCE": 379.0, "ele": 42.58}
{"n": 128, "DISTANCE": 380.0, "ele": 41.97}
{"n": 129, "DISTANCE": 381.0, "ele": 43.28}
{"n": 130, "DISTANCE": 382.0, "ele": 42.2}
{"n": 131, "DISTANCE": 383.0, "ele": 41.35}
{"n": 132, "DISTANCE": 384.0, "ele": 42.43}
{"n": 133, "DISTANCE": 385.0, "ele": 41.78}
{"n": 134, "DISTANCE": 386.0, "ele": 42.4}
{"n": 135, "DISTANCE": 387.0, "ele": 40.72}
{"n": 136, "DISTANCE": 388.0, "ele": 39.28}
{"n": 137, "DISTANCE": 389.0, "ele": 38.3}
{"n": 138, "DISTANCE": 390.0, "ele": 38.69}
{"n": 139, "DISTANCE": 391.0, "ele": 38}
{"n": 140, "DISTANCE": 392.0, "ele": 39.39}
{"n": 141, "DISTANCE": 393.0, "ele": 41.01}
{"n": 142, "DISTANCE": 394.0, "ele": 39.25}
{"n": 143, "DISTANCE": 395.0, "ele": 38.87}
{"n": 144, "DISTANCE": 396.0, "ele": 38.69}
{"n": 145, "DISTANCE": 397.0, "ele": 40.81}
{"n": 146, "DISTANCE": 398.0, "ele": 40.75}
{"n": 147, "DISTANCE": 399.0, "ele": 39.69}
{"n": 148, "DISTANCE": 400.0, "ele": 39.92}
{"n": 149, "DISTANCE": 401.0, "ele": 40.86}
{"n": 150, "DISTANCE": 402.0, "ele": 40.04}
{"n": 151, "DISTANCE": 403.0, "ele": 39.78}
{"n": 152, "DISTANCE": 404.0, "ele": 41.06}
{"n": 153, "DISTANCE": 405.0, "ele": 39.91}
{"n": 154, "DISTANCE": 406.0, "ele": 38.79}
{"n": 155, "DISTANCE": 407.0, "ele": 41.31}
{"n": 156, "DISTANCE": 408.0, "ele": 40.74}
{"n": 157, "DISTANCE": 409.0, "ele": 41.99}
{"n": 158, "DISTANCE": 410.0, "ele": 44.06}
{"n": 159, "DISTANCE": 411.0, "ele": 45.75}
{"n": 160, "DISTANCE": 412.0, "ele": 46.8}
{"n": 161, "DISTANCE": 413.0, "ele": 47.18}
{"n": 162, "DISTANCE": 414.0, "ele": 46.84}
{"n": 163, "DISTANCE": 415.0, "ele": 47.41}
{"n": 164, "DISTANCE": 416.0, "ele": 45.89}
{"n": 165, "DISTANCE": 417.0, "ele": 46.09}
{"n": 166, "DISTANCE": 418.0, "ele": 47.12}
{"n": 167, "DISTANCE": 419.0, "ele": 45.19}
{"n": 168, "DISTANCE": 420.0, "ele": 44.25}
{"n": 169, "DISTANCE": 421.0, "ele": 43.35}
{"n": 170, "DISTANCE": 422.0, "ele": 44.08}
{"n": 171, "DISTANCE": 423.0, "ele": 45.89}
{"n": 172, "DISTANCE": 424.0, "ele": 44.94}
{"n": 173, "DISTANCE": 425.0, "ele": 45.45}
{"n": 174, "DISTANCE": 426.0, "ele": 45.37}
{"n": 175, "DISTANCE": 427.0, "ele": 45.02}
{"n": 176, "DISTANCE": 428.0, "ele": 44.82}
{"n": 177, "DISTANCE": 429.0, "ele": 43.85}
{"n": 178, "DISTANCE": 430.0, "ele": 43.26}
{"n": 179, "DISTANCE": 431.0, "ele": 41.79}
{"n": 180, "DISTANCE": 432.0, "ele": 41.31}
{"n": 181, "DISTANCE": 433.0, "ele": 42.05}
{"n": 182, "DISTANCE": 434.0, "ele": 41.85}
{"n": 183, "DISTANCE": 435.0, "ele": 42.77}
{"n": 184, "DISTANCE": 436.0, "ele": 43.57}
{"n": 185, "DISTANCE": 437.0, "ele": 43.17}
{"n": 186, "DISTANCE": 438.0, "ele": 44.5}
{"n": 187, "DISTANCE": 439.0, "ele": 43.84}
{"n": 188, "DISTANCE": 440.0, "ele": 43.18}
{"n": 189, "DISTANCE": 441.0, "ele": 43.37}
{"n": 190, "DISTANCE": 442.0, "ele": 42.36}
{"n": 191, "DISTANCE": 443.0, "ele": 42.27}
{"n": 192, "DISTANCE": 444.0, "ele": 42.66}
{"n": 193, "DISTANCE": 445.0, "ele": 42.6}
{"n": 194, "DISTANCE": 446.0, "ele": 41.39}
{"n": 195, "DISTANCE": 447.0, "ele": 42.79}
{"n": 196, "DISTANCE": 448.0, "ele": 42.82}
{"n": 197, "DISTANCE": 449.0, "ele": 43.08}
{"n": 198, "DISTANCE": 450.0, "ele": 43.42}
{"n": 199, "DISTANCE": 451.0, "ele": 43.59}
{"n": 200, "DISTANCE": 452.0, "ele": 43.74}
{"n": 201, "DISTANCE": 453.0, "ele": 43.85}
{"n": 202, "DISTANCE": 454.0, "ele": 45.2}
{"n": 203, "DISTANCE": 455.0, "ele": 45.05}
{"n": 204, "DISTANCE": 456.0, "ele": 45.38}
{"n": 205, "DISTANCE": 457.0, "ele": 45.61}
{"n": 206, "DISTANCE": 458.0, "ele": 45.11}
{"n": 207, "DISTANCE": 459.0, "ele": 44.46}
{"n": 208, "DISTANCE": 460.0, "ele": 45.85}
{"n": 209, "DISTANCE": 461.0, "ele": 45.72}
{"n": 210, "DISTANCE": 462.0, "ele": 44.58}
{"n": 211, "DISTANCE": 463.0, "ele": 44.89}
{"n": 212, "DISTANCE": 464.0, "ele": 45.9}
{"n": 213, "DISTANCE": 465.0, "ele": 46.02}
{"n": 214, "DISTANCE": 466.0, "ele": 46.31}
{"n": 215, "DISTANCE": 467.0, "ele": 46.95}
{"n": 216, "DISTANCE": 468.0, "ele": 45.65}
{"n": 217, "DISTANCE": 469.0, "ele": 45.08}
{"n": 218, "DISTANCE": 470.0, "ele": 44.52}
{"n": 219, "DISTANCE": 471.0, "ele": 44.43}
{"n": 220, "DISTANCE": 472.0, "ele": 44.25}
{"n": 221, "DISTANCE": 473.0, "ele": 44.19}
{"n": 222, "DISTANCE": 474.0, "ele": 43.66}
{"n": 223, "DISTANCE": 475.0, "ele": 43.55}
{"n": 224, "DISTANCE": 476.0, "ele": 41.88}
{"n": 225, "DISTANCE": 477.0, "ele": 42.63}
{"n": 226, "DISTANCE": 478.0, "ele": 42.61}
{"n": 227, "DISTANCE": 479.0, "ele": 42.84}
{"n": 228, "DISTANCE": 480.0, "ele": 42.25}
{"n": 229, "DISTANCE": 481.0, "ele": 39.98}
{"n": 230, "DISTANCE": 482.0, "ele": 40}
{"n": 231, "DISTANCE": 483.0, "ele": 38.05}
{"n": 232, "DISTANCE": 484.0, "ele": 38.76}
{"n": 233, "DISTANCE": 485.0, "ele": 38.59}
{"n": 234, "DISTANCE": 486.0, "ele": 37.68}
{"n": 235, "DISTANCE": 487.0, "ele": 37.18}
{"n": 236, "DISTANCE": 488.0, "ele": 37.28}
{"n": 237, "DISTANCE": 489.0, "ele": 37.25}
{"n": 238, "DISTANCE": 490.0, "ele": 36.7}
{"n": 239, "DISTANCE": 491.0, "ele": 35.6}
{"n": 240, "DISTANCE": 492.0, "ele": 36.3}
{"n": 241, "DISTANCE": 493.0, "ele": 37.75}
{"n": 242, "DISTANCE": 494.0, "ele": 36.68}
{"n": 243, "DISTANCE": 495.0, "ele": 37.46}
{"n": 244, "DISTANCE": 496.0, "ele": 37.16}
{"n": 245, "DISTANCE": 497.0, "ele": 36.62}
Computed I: 0.101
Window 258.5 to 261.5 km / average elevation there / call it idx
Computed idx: 45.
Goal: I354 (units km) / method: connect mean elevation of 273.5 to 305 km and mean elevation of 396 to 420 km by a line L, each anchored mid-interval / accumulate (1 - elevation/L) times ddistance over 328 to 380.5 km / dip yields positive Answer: -2.35 km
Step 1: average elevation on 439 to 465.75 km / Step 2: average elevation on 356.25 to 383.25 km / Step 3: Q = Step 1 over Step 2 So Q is 1.0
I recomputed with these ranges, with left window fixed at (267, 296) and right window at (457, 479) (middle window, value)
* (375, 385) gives 0.05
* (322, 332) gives -0.05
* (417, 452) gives 0.03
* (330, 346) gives -0.01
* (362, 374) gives -0.05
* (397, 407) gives 0.11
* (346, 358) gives 0.03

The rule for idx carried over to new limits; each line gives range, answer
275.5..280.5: 45.8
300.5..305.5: 44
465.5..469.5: 46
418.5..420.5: 44.7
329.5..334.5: 44.7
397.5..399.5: 40.2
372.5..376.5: 43.3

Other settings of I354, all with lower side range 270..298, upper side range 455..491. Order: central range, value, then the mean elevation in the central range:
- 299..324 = -0.83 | 45.4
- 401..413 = 0.32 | 42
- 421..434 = -0.26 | 43.9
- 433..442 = -0.04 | 43.2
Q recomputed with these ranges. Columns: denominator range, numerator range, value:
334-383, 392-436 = 0.95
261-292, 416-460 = 0.97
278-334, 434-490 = 0.96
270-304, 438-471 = 1.01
